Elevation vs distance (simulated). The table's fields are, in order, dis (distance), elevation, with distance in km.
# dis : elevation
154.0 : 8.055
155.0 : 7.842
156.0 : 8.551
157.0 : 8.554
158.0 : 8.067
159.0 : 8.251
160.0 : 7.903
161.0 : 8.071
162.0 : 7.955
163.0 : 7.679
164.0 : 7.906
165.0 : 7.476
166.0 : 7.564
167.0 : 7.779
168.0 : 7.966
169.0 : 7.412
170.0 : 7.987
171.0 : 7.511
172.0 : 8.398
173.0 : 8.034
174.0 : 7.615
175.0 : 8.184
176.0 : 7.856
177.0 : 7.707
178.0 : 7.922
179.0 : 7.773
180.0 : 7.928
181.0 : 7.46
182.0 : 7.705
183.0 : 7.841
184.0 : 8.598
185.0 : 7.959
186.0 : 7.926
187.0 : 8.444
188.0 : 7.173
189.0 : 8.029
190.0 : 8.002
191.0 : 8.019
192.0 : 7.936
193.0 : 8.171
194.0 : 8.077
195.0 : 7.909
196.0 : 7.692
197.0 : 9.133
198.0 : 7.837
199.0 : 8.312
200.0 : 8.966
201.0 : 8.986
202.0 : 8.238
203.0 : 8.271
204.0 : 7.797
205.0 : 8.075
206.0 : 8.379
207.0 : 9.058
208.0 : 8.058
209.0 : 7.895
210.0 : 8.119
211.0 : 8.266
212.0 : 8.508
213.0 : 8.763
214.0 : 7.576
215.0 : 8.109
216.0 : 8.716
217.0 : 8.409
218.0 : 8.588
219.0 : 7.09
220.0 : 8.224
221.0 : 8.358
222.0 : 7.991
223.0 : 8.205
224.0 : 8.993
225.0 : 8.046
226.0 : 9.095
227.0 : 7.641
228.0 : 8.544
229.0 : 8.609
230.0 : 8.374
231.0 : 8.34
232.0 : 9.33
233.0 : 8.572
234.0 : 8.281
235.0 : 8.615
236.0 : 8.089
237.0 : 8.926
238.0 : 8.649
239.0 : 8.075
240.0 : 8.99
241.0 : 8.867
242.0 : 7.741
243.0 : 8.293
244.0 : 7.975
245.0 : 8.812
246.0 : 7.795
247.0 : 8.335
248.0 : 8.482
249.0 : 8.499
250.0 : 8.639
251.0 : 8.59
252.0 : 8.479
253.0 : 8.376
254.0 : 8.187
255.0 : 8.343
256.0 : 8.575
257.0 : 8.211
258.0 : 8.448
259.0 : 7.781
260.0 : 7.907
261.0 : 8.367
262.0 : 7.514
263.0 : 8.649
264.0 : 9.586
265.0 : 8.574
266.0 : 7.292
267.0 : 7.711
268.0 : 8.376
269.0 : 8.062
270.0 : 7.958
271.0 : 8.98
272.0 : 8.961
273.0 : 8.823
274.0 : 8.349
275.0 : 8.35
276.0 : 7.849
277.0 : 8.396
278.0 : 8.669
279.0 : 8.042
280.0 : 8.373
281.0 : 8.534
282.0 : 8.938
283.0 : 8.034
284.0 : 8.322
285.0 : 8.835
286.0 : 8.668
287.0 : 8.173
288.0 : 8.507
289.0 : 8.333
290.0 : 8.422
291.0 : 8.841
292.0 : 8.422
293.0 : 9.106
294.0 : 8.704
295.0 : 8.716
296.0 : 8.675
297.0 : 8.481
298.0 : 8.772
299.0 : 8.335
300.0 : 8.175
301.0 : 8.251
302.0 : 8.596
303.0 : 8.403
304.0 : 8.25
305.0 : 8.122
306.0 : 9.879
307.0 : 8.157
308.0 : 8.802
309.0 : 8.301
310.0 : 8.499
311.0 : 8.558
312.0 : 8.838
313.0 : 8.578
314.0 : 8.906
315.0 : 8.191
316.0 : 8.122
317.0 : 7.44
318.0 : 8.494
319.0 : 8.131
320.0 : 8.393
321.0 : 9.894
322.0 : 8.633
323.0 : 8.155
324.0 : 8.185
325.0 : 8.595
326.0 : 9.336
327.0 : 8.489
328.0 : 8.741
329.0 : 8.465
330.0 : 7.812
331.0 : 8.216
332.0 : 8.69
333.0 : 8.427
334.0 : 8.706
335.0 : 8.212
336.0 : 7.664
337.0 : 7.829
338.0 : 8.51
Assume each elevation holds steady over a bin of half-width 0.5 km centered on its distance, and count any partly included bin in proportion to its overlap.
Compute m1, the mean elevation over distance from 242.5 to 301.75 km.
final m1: 8.41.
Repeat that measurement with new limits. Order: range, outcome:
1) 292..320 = 8.5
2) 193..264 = 8.35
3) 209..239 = 8.37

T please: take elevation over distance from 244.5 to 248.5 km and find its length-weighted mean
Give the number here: 8.36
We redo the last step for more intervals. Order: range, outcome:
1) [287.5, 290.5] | 8.42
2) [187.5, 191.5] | 7.81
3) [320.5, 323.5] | 8.89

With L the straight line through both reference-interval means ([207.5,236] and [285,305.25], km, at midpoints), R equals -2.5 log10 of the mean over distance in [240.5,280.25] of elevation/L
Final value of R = 0.012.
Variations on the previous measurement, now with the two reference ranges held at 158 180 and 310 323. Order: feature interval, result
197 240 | -0.04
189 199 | -0.02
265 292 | -0.01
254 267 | 0.00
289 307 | -0.02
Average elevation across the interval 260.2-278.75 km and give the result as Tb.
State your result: 8.35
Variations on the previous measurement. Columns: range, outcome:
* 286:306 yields 8.53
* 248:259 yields 8.41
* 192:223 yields 8.25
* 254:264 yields 8.27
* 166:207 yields 8.03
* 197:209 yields 8.37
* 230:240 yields 8.56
